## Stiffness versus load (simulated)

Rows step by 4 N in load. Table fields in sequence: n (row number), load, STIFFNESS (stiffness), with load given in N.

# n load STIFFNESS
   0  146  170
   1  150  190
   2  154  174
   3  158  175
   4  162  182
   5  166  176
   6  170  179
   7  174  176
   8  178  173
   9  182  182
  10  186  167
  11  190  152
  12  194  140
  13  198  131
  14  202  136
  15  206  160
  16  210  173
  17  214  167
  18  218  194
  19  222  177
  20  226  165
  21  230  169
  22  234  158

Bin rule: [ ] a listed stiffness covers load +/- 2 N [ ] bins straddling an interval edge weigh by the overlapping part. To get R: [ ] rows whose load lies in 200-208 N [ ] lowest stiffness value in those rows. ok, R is 136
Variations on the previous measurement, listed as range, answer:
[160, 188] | 167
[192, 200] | 131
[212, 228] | 165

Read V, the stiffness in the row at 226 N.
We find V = 165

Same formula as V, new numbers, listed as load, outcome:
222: 177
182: 182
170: 179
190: 152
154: 174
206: 160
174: 176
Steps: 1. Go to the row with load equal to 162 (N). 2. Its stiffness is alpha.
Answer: 182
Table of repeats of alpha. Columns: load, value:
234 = 158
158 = 175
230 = 169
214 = 167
